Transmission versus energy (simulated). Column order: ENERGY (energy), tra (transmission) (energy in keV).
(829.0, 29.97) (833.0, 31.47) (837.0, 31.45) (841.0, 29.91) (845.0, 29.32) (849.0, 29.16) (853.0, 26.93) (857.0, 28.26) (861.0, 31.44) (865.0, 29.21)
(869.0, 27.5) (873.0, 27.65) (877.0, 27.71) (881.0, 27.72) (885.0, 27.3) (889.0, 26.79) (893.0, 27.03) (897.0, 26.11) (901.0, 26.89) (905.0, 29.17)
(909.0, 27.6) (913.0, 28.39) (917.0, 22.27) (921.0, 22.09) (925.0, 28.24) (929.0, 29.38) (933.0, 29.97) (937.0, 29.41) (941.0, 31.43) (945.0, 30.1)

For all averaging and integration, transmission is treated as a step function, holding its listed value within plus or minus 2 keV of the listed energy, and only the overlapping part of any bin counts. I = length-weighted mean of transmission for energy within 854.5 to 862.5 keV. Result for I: 29.6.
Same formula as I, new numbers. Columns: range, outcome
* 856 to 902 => 27.8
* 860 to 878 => 28.6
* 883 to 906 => 27.1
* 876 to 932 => 26.9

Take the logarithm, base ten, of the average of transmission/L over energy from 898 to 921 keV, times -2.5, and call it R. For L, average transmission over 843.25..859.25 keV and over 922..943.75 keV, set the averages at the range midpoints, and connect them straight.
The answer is 0.10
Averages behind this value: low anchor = 28.5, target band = 26.4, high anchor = 29.4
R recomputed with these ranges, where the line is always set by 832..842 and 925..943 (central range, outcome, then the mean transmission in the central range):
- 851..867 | 0.06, 29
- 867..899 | 0.12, 27.2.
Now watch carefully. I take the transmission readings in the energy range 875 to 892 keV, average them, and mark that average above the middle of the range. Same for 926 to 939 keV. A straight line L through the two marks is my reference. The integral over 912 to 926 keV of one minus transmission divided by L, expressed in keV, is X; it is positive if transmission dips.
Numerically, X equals 2.0 keV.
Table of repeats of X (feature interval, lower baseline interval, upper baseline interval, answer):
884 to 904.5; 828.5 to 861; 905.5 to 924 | -0.2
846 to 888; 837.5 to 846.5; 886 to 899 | 0.1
